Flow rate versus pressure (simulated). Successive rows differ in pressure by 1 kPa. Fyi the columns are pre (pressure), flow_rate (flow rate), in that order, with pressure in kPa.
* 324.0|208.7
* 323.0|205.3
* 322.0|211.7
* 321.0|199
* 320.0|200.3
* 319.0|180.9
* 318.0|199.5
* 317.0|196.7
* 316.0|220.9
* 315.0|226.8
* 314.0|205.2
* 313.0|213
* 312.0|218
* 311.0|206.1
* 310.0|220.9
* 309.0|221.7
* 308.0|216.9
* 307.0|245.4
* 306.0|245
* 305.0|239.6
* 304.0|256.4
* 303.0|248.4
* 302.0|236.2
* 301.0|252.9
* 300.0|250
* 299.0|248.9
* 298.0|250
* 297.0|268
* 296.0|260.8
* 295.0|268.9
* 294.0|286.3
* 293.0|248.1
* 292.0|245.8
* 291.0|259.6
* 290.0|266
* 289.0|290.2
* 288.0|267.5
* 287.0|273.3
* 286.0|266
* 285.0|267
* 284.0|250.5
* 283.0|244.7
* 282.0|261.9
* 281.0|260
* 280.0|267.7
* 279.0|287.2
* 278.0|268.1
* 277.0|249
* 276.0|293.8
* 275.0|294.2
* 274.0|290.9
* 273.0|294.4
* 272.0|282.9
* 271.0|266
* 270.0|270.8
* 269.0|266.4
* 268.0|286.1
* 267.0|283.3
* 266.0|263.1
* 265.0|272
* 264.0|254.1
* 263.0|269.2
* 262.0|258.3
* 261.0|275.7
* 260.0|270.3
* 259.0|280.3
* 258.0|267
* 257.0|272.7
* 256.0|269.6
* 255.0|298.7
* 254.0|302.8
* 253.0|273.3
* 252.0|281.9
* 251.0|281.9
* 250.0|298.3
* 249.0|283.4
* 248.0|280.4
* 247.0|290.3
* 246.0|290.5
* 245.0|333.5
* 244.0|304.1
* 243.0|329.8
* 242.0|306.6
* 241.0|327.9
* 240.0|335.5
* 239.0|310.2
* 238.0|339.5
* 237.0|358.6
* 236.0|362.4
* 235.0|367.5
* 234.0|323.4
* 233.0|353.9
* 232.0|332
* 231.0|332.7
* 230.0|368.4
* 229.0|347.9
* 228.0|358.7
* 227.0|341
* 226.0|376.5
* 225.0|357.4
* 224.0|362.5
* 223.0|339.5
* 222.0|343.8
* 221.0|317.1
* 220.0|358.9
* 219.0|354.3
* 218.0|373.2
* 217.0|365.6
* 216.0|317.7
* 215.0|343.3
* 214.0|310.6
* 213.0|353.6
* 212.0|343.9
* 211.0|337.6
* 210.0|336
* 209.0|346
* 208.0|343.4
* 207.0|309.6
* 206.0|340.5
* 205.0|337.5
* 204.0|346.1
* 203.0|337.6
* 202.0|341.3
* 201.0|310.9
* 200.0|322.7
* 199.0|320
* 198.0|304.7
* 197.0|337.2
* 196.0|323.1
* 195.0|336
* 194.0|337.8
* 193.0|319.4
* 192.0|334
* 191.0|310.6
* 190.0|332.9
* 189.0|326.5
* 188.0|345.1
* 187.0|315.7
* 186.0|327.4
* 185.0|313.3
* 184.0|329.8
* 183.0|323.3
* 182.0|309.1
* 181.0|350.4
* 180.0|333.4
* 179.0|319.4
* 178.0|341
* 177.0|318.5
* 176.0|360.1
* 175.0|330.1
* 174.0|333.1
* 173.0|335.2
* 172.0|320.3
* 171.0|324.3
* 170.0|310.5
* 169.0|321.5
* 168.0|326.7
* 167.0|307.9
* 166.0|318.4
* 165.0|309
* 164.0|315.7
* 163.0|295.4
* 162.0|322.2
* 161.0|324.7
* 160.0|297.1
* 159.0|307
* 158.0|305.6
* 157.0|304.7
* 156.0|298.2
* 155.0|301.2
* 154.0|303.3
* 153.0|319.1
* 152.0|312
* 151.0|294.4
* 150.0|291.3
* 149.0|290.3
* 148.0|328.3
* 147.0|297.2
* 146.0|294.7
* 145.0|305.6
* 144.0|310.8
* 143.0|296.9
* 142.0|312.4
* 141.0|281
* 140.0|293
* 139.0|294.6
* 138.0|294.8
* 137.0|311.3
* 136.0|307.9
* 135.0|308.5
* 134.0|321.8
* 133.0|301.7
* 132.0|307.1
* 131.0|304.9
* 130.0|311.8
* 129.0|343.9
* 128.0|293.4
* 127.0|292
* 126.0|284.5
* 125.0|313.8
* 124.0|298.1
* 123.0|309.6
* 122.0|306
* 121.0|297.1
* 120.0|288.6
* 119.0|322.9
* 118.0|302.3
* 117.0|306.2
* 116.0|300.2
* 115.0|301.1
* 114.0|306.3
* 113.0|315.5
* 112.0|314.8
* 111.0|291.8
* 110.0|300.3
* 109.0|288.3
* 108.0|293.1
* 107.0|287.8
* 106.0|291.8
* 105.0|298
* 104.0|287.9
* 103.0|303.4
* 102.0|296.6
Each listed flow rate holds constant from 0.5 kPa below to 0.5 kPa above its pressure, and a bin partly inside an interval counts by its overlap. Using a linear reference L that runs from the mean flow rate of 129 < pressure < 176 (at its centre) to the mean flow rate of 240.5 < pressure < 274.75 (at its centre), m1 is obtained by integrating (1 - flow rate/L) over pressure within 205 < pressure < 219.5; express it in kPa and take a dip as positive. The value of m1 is -2.2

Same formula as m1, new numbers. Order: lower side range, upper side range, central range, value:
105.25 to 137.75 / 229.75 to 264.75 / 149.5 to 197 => -2.5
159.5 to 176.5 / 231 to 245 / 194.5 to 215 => -0.3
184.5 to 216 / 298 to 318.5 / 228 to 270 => -2.6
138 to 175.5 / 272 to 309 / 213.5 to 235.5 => -4.8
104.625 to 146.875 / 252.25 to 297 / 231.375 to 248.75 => -2.9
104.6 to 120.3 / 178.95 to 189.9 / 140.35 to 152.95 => 0.5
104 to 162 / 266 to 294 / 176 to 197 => -2.7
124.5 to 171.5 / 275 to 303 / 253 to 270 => -0.2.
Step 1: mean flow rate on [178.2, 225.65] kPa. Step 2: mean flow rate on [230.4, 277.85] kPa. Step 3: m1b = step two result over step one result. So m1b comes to 0.9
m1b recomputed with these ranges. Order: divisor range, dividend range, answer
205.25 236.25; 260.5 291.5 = 0.78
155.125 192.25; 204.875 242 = 1.07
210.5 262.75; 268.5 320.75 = 0.78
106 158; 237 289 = 0.94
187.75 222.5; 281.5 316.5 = 0.74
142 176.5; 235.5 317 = 0.87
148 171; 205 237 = 1.12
